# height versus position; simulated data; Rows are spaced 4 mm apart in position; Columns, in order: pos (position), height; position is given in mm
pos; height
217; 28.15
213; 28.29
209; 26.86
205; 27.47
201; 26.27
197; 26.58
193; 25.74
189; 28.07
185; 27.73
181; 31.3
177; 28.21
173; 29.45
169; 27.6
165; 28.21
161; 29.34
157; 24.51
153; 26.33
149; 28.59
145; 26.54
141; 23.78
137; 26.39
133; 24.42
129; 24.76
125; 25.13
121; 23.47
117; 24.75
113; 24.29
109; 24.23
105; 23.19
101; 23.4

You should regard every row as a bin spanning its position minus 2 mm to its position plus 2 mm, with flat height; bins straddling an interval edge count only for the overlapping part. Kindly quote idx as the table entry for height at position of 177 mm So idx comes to 28.21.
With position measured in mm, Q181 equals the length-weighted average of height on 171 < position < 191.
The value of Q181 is 29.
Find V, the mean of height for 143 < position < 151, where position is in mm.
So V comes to 27.6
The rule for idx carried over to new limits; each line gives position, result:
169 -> 27.6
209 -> 26.86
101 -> 23.4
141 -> 23.78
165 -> 28.21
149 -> 28.59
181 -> 31.3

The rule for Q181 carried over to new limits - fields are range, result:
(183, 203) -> 26.9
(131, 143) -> 24.9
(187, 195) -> 26.9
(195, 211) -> 26.8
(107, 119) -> 24.4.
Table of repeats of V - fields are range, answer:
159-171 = 28.4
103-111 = 23.7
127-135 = 24.6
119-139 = 24.8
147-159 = 26.5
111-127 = 24.4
